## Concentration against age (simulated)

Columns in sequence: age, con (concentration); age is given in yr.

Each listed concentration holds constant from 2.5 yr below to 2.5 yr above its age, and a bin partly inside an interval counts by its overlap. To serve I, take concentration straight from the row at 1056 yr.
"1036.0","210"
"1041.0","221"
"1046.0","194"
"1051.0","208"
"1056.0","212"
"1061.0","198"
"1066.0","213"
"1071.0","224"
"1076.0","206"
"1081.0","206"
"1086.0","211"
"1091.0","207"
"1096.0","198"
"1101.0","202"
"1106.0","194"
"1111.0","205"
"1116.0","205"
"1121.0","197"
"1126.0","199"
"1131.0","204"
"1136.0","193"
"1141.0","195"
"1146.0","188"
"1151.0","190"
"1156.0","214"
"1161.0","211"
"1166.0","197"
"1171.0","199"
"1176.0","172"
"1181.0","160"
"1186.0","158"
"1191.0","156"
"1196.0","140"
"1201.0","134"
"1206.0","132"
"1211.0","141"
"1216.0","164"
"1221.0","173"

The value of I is 212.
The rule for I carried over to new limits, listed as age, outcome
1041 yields 221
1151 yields 190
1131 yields 204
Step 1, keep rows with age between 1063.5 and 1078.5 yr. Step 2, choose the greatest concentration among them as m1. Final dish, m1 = 224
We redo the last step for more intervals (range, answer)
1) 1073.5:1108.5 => 211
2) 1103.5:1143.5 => 205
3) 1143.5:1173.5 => 214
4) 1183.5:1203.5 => 158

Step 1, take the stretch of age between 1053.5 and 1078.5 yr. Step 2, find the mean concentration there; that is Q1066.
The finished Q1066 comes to 211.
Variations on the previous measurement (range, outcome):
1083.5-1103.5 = 204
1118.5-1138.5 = 198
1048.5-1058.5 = 210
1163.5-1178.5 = 189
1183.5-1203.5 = 147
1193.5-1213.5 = 137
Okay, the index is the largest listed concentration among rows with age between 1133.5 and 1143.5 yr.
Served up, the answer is 195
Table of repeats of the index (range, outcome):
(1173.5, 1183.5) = 172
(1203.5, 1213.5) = 141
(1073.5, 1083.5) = 206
